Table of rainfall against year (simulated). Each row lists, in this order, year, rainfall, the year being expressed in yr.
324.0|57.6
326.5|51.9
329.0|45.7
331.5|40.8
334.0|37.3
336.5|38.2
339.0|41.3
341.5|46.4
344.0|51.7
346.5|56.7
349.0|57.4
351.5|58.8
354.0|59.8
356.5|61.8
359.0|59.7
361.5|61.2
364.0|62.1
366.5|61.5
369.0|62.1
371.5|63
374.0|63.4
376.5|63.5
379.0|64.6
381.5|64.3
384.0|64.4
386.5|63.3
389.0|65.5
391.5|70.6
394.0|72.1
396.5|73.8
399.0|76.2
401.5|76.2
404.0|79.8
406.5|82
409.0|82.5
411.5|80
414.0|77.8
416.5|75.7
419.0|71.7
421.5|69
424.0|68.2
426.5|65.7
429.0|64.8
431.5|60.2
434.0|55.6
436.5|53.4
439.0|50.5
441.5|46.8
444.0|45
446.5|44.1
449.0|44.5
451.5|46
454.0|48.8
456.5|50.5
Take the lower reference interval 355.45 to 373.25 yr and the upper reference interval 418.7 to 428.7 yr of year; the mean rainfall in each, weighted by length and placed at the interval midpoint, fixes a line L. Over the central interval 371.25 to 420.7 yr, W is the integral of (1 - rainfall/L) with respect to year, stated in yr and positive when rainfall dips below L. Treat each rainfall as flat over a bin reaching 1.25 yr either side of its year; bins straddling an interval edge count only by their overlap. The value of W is -5.0 yr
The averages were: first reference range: 61.7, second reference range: 68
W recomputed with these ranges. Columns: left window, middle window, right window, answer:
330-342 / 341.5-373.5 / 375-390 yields -4.9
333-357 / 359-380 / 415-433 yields -2.4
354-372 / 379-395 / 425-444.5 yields -1.9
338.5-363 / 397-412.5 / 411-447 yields -4.9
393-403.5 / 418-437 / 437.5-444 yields -2.4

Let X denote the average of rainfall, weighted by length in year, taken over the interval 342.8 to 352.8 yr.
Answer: 56.2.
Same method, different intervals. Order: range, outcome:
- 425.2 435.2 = 61.6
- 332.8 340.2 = 38.9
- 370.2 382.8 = 63.8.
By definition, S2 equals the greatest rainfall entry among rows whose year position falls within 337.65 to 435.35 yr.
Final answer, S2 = 82.5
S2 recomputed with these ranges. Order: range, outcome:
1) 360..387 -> 64.6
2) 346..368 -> 62.1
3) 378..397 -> 73.8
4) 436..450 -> 53.4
